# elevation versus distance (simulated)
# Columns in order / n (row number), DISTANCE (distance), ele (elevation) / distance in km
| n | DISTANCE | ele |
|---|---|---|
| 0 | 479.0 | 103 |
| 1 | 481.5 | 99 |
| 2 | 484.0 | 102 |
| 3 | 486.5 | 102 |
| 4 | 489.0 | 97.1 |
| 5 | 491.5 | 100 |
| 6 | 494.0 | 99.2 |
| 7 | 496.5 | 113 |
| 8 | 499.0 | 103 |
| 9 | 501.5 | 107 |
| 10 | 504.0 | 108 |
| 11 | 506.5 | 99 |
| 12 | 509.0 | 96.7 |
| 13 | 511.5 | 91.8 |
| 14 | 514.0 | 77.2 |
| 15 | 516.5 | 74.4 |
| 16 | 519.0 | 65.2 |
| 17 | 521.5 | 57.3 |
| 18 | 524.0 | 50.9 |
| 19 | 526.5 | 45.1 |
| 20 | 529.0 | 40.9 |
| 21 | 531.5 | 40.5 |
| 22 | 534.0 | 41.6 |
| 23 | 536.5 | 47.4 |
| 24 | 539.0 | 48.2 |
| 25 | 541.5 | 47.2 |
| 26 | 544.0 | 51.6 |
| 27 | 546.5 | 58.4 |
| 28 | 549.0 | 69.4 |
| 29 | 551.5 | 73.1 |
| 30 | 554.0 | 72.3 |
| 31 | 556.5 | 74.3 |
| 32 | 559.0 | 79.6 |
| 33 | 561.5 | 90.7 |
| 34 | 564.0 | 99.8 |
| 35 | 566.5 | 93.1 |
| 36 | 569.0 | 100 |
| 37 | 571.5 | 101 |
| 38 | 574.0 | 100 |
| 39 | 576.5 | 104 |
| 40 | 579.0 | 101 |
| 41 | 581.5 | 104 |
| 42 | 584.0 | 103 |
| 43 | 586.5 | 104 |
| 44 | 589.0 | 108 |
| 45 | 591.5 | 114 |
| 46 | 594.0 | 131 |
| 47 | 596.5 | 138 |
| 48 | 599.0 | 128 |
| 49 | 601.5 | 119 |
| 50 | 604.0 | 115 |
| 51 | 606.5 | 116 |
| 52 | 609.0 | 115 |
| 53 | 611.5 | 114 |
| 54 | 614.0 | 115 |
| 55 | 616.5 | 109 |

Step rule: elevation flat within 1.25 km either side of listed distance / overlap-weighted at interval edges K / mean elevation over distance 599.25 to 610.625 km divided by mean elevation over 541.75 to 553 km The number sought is 1.9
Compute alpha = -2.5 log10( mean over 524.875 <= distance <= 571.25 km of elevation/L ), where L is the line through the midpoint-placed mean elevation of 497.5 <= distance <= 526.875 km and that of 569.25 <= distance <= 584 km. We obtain 0.39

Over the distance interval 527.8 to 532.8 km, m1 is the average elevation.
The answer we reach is 40.7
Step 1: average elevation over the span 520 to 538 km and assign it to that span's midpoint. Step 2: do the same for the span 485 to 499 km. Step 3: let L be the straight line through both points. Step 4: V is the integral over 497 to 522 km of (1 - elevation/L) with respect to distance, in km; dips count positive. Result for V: -4.3 km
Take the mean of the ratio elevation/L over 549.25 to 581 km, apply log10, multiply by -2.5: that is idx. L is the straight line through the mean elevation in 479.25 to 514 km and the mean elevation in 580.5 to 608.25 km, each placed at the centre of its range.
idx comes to 0.23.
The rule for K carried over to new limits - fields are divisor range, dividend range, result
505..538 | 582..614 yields 1.83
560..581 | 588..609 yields 1.23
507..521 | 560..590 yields 1.24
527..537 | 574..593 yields 2.48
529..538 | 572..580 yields 2.36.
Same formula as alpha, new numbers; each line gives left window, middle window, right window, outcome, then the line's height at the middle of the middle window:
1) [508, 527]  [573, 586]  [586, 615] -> 0.039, 106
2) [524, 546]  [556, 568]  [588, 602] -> -0.097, 80.9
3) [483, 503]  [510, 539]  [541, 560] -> 0.412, 82.9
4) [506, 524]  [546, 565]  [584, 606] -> 0.259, 98.2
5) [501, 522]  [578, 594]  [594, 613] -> 0.069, 115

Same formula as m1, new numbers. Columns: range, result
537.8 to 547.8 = 51.5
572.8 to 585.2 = 102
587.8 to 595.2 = 118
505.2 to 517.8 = 87.8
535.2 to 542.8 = 47.6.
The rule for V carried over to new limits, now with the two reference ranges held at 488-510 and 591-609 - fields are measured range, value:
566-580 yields 2.1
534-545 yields 6.3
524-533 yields 5.4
